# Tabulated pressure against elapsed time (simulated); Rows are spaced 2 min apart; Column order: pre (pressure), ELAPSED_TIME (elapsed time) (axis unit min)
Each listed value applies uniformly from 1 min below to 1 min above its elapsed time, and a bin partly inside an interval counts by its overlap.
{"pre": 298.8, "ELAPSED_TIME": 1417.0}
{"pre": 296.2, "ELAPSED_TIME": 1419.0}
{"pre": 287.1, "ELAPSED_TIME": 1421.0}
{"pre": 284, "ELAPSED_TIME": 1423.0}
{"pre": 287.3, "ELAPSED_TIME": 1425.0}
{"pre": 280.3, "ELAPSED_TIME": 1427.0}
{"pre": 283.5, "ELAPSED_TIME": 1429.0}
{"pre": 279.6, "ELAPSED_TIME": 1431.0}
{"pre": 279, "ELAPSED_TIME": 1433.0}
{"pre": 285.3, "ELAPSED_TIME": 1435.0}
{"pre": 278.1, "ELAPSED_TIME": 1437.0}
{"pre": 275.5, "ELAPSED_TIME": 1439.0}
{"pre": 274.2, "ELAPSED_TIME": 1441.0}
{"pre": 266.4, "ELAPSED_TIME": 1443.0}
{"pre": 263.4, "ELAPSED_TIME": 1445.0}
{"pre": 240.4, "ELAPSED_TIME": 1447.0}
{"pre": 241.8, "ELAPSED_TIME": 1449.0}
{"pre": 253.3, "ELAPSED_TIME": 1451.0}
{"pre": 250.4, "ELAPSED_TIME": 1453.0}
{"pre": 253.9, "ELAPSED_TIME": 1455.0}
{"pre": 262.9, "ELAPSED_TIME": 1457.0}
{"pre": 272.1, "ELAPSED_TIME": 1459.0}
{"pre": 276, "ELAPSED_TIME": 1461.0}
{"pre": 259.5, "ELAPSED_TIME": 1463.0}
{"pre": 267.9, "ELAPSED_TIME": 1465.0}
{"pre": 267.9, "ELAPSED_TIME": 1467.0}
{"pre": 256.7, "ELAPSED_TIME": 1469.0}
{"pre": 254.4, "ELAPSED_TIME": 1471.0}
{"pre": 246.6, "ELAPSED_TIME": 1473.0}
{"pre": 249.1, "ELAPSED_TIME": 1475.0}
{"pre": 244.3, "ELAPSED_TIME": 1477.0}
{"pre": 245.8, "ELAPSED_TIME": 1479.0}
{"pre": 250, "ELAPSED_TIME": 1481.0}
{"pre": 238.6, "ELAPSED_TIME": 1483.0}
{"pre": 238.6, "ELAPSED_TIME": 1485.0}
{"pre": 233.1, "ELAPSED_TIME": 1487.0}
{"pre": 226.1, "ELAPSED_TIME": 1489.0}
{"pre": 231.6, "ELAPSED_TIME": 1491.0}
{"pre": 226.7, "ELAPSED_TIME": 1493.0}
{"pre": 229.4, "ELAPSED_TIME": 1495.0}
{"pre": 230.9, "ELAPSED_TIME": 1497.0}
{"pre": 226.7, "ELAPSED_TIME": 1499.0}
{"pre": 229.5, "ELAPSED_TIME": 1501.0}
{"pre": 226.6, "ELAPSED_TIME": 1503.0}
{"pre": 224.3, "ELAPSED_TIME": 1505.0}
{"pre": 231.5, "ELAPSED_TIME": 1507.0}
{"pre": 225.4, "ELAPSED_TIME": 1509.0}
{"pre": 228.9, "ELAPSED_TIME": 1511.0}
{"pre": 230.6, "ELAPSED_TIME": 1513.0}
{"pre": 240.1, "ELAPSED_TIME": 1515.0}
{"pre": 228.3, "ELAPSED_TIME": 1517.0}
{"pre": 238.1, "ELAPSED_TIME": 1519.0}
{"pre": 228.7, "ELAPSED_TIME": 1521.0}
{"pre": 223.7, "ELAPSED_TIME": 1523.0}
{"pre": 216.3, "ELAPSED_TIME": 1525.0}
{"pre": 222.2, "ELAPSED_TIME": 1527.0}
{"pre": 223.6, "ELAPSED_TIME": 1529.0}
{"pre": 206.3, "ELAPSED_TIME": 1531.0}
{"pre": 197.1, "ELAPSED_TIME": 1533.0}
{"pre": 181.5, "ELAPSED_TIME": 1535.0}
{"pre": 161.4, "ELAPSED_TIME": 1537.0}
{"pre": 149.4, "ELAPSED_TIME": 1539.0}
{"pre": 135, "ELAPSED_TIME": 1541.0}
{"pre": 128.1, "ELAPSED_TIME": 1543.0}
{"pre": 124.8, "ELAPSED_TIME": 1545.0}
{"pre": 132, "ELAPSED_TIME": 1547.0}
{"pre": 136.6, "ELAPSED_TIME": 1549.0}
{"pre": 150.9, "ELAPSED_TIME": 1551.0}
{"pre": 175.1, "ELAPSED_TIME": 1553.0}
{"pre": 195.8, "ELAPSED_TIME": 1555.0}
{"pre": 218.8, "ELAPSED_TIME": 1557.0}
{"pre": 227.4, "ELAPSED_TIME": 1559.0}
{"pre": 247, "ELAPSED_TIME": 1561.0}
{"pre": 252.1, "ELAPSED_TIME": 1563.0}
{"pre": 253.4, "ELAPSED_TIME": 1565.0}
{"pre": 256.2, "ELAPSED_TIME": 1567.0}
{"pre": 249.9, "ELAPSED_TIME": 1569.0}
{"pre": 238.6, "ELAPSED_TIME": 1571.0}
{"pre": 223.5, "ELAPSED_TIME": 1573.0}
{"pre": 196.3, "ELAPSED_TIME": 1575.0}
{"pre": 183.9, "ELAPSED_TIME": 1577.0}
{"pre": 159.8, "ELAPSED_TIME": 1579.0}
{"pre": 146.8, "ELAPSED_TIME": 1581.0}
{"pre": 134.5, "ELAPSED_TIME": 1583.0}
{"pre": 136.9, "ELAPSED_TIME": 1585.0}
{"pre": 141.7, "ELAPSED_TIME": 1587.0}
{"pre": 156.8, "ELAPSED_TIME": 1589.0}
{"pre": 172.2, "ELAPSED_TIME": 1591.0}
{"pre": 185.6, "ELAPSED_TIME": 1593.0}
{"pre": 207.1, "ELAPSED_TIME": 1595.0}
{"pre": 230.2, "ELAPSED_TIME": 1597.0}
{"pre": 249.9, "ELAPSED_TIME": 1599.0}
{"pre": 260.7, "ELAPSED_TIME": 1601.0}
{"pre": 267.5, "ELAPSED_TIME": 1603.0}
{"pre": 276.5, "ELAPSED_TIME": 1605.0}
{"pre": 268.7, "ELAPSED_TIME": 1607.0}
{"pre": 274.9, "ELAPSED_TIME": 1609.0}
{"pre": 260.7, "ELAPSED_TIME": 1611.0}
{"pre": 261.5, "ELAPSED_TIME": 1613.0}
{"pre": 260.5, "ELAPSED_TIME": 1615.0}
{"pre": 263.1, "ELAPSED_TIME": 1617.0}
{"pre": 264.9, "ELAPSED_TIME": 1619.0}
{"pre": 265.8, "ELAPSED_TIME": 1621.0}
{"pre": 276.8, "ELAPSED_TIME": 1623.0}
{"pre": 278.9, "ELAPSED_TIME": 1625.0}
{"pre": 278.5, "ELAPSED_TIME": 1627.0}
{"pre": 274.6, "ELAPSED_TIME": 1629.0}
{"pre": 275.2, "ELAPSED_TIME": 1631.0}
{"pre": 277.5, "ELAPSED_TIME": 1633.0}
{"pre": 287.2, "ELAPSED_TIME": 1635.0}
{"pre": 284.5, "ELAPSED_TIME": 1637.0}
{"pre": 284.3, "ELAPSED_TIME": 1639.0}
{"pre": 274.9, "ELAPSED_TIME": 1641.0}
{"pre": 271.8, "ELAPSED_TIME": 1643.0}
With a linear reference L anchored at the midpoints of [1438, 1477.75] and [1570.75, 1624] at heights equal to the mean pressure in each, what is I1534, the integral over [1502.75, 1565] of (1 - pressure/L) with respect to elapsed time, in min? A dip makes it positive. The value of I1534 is 9.8 min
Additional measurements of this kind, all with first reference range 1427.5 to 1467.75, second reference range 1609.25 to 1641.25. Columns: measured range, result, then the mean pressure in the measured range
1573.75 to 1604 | 9.2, 189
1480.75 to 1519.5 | 5.4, 231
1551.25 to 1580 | 5.6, 218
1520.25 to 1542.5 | 6.3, 193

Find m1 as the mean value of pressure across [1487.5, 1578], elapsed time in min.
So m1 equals 209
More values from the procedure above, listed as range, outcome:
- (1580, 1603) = 187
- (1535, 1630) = 212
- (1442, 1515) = 244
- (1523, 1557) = 174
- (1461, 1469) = 265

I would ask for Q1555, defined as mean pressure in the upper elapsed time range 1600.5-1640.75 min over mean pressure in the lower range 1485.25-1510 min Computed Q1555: 1.2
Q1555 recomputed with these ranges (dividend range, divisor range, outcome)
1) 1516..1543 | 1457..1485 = 0.78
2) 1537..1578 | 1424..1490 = 0.74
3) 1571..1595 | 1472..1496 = 0.72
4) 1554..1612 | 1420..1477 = 0.81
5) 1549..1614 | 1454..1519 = 0.88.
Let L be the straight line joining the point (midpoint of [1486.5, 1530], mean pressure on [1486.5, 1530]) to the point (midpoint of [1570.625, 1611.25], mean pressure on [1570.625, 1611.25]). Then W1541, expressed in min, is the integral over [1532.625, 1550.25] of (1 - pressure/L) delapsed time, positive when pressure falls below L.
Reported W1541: 5.8 min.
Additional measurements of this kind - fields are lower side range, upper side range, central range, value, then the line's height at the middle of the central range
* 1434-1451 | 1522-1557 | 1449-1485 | -1.9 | 242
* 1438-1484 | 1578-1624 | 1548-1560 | 2.6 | 234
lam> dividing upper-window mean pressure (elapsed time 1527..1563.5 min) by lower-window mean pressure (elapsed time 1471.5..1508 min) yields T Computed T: 0.8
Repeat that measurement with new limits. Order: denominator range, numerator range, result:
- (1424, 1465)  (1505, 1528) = 0.85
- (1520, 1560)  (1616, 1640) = 1.52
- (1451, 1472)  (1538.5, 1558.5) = 0.60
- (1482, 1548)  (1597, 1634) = 1.28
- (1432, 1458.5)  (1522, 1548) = 0.67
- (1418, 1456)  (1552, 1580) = 0.81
